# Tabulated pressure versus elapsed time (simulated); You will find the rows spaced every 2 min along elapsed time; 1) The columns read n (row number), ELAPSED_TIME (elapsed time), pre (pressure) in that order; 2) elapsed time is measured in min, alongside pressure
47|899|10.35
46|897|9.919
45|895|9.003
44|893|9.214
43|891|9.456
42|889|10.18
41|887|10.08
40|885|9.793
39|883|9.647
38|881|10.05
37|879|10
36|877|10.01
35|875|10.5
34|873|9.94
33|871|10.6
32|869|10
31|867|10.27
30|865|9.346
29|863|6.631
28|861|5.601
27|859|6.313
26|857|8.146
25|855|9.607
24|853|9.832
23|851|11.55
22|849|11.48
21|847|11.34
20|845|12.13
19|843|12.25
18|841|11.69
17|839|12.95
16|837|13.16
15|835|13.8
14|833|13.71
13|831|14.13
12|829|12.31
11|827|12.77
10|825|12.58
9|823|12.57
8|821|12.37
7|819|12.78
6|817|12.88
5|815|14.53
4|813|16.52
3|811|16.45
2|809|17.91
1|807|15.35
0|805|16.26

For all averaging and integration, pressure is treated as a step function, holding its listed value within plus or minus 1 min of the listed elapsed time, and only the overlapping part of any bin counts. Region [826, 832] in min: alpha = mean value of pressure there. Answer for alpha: 13.1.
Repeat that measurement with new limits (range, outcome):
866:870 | 10.1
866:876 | 10.3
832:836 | 13.8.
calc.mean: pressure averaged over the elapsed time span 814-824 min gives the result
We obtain 13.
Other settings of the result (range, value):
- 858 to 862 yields 5.96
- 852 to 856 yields 9.72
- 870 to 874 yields 10.3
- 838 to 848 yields 12.1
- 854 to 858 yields 8.88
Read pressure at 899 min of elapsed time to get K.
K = 10.35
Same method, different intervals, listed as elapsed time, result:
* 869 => 10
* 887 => 10.08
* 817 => 12.88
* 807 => 15.35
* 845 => 12.13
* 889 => 10.18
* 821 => 12.37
